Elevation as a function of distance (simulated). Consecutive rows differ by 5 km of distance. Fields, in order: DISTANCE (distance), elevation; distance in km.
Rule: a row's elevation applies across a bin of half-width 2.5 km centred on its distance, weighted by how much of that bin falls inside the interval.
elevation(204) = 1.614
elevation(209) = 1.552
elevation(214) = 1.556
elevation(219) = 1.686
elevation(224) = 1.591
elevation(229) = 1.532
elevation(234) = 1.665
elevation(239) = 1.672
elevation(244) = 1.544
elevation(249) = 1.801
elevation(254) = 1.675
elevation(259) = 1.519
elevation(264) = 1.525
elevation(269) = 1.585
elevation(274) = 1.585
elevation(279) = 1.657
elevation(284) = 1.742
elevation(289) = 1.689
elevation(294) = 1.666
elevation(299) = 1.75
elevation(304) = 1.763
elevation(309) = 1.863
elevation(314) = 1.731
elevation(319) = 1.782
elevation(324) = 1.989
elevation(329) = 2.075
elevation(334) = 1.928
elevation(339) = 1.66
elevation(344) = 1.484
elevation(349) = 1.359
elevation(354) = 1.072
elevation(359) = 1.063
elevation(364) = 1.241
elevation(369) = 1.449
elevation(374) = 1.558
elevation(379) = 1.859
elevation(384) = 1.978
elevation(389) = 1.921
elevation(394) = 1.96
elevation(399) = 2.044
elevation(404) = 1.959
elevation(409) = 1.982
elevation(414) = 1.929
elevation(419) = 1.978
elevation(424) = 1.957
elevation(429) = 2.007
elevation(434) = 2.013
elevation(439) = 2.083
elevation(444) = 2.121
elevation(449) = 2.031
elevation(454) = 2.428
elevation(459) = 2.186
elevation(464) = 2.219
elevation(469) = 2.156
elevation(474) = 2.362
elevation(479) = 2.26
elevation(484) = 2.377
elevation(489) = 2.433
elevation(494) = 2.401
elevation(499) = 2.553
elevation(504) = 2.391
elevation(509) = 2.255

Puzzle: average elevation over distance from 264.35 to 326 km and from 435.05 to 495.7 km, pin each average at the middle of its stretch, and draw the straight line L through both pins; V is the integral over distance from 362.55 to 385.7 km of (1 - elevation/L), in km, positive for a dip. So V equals 4.1 km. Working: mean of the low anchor 1.72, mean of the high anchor 2.25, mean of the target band 1.62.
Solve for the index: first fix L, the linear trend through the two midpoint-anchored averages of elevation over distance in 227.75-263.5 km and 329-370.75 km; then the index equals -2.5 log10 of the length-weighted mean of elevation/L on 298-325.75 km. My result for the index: -0.20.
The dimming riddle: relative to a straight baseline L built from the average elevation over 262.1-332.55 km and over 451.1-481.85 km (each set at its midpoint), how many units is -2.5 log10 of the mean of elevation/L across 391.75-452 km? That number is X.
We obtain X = 0.06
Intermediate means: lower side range 1.75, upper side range 2.27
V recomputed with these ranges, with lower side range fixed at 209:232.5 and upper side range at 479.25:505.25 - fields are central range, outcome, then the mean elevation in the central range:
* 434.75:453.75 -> 1.3 km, 2.11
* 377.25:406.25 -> 2.1 km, 1.96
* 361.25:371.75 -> 3.6 km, 1.34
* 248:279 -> 2.0 km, 1.61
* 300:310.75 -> 0.3 km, 1.8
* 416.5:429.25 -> 1.3 km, 1.98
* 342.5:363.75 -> 8.1 km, 1.23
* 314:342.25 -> 0.8 km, 1.86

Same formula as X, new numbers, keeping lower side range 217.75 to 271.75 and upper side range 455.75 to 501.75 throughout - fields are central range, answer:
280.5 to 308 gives 0.02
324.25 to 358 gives 0.19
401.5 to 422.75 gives 0.09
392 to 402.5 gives 0.04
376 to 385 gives 0.08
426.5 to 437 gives 0.09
